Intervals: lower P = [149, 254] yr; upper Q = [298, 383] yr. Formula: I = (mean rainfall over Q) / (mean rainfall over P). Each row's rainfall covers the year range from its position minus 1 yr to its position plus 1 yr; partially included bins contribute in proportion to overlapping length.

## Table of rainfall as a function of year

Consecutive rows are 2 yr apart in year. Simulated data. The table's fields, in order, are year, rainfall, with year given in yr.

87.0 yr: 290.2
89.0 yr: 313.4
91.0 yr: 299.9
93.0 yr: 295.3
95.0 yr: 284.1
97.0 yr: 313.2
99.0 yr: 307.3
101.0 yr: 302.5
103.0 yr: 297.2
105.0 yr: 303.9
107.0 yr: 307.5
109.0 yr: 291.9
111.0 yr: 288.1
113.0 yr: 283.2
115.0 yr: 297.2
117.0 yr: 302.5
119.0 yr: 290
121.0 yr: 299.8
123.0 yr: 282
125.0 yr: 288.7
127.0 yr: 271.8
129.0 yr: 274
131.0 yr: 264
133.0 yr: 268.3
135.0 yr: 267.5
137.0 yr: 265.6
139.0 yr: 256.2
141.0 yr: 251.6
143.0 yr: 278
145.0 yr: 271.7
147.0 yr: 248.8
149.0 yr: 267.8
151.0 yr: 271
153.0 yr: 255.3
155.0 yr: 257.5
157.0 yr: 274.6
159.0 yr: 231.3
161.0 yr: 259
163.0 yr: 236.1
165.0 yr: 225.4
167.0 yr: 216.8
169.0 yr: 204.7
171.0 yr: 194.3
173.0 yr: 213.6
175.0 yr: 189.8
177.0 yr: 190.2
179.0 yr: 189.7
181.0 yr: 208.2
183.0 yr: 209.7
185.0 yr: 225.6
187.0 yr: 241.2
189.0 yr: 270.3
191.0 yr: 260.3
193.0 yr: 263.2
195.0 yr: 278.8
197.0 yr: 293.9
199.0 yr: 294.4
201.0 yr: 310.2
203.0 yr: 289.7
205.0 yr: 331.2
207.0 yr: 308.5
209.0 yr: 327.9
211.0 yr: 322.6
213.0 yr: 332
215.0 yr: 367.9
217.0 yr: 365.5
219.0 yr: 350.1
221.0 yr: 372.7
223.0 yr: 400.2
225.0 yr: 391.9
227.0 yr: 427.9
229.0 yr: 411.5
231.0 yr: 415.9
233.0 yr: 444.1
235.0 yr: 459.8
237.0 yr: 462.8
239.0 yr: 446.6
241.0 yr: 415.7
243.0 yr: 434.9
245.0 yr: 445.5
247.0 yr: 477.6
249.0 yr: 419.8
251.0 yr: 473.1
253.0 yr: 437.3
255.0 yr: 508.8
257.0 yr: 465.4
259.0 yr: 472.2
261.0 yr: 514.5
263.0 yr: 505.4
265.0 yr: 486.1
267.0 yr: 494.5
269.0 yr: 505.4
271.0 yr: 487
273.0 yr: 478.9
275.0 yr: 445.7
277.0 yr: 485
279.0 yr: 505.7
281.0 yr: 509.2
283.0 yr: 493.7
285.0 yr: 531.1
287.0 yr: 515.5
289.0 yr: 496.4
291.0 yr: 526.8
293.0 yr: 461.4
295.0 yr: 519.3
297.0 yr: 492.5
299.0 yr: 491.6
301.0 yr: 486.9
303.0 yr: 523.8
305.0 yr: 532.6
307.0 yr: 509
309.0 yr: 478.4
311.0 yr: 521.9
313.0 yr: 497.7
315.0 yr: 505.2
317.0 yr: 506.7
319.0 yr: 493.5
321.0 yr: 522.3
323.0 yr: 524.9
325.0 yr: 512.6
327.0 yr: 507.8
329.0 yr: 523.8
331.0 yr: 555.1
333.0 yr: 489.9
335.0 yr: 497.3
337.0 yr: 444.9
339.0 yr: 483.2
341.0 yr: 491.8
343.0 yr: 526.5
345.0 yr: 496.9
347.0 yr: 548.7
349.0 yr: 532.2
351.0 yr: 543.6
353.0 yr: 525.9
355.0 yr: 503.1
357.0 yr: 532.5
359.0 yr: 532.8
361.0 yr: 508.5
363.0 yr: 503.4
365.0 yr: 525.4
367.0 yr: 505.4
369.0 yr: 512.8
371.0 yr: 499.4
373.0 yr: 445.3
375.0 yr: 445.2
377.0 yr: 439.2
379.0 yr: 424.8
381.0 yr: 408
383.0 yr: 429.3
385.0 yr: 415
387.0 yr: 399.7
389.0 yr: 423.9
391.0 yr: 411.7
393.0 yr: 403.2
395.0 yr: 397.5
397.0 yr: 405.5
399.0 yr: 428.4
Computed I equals 1.57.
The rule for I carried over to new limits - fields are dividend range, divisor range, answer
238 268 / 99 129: 1.59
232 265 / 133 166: 1.79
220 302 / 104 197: 1.83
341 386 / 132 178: 2.02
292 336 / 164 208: 2.06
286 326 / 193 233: 1.46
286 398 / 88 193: 1.86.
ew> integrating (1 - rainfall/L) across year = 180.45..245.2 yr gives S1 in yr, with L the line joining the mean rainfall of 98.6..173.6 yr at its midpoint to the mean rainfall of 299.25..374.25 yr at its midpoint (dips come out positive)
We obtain 3.35 yr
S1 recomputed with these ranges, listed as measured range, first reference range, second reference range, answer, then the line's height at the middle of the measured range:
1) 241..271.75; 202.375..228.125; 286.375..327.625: -3.70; 422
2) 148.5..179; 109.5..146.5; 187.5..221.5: 6.52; 294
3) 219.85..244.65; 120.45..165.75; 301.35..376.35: -3.22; 375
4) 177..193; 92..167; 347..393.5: 4.62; 322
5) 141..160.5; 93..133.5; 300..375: 3.94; 328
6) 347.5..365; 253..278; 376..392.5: -3.60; 434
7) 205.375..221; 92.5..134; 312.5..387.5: 1.49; 377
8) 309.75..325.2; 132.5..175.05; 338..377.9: -1.91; 454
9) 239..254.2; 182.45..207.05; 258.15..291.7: -0.95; 419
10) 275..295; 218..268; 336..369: -1.25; 471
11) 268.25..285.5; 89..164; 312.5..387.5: -2.78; 424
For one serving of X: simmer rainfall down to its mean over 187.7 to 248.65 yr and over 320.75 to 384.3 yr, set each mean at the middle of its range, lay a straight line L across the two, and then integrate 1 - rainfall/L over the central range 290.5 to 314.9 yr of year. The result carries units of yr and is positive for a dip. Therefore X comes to -2.96 yr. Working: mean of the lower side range 366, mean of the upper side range 498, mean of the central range 503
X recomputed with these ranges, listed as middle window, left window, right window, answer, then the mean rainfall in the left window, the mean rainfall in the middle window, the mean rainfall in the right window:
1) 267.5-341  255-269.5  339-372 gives 0.30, 493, 502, 517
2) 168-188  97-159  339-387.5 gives 7.23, 279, 207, 488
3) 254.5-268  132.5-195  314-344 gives -3.22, 241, 492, 506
